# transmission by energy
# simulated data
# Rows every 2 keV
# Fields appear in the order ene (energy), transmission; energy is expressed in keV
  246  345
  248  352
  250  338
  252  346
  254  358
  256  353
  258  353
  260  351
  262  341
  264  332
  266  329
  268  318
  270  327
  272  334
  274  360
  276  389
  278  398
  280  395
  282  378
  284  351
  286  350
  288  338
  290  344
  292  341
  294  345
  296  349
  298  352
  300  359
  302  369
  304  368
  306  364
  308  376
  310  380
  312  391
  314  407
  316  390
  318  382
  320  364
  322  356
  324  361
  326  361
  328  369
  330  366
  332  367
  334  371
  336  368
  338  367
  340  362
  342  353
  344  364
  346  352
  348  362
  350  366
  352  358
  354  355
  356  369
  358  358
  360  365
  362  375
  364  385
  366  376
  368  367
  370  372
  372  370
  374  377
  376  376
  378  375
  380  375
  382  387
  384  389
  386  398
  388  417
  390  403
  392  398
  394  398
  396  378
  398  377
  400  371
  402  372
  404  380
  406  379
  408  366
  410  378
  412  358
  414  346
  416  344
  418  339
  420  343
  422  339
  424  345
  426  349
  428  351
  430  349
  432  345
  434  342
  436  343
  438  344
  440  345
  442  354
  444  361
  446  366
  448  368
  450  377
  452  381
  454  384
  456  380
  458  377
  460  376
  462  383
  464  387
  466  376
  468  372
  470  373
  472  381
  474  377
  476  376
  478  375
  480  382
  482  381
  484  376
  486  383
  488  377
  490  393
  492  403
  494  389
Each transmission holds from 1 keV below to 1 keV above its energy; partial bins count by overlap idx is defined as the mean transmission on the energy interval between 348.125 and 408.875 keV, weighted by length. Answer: 378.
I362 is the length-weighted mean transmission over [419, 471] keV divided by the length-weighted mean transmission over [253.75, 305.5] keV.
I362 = 1.02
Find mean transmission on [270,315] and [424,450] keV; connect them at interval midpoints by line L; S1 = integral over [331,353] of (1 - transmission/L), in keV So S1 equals -0.1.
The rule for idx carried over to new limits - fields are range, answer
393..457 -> 361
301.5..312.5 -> 374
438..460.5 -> 369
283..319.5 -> 364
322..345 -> 364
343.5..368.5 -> 366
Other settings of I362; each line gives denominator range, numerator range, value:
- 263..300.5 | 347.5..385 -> 1.06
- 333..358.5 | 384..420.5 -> 1.04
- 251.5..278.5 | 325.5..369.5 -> 1.05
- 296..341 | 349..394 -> 1.02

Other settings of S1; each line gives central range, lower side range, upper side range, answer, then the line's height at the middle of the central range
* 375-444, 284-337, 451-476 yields 1.39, 374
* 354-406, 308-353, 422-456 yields -2.35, 363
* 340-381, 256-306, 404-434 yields -1.67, 353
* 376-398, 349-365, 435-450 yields -1.68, 363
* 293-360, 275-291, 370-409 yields 1.44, 374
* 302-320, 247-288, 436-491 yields -1.18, 357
